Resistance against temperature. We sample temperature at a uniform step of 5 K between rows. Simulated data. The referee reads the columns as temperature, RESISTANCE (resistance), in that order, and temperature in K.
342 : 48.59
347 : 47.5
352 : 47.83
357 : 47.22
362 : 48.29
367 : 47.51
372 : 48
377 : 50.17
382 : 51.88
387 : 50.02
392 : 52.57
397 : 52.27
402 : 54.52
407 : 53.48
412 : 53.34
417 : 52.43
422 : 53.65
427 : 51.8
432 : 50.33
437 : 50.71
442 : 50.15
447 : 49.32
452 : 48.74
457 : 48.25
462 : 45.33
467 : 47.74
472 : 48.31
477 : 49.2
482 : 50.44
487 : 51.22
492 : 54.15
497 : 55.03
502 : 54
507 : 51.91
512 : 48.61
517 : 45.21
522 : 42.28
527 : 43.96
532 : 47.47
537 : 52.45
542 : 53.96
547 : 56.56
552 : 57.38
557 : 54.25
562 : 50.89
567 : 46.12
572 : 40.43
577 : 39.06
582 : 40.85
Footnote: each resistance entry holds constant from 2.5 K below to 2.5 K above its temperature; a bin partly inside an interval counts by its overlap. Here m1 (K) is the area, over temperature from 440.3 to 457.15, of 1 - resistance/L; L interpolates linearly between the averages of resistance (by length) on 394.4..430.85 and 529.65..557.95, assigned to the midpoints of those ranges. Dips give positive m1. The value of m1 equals 1.3 K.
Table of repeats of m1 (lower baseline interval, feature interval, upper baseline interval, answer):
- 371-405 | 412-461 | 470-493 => 0.4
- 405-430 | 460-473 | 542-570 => 1.4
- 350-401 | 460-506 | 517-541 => -2.9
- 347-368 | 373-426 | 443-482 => -4.8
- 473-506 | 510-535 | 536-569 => 3.4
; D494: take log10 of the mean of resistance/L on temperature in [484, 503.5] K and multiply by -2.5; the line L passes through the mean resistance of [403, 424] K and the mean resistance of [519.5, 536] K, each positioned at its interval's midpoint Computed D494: -0.13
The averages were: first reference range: 53.3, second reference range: 45.3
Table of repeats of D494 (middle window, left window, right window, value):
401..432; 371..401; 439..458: -0.06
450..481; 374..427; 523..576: 0.07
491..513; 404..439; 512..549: -0.07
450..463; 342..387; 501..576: 0.03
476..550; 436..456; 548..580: -0.04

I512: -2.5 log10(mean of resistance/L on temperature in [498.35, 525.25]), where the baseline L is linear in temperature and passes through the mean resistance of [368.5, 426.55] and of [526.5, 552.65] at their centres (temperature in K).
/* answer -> 0.08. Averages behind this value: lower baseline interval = 51.9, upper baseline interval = 52.2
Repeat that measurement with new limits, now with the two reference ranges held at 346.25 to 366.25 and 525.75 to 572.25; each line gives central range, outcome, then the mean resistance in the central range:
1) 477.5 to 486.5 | -0.01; 50.3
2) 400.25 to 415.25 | -0.11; 53.7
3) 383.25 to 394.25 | -0.07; 51.3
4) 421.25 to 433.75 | -0.06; 51.8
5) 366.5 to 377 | -0.01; 48.4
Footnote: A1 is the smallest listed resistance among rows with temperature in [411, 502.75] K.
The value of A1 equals 45.33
